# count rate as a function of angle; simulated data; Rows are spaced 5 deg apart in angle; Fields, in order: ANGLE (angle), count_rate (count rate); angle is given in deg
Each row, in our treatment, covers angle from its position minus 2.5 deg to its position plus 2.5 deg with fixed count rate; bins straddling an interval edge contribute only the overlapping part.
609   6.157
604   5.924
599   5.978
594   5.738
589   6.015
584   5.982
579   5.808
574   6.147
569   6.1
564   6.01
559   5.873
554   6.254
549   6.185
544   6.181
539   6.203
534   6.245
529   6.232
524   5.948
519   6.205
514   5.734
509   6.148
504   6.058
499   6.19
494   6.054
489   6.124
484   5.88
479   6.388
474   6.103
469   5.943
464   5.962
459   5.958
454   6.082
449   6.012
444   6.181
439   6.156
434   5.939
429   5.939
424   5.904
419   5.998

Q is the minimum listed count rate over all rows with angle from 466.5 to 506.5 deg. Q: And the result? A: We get 5.88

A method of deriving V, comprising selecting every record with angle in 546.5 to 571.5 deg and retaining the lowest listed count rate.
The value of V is 5.873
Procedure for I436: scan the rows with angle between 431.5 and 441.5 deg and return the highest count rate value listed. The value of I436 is 6.156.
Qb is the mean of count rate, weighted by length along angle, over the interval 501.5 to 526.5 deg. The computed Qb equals 6.02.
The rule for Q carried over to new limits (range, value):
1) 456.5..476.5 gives 5.943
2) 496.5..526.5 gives 5.734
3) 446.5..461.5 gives 5.958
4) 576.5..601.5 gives 5.738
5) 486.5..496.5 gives 6.054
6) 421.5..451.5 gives 5.904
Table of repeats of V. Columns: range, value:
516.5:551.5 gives 5.948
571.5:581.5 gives 5.808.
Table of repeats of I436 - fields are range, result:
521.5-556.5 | 6.254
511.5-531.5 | 6.232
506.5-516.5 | 6.148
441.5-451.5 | 6.181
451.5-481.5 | 6.388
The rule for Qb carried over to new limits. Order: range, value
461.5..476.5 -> 6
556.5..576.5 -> 6.03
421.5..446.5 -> 6.02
